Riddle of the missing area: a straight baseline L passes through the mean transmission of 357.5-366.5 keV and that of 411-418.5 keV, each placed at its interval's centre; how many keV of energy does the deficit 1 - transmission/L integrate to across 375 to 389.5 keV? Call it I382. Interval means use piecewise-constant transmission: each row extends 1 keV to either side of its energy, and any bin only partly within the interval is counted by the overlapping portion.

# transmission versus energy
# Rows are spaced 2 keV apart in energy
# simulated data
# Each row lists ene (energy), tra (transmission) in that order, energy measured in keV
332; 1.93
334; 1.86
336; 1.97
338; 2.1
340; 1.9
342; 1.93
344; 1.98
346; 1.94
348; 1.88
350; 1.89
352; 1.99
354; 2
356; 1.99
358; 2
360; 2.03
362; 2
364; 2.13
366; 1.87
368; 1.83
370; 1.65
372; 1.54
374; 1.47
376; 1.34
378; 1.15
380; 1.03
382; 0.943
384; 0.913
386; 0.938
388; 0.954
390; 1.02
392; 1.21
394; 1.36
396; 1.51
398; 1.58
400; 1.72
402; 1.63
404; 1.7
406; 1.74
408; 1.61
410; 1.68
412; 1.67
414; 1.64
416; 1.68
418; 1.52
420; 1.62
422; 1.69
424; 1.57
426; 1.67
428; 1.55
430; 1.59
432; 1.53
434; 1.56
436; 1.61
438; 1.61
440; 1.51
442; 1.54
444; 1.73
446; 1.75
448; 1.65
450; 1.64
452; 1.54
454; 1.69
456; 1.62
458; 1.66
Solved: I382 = 6.5 keV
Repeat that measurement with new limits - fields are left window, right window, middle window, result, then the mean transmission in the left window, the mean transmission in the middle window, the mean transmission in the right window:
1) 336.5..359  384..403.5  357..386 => 1.9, 1.96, 1.54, 1.31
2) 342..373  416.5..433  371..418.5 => 9.1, 1.92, 1.4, 1.6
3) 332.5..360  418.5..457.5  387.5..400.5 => 3.2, 1.96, 1.34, 1.61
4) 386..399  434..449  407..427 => -2.8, 1.25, 1.64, 1.62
